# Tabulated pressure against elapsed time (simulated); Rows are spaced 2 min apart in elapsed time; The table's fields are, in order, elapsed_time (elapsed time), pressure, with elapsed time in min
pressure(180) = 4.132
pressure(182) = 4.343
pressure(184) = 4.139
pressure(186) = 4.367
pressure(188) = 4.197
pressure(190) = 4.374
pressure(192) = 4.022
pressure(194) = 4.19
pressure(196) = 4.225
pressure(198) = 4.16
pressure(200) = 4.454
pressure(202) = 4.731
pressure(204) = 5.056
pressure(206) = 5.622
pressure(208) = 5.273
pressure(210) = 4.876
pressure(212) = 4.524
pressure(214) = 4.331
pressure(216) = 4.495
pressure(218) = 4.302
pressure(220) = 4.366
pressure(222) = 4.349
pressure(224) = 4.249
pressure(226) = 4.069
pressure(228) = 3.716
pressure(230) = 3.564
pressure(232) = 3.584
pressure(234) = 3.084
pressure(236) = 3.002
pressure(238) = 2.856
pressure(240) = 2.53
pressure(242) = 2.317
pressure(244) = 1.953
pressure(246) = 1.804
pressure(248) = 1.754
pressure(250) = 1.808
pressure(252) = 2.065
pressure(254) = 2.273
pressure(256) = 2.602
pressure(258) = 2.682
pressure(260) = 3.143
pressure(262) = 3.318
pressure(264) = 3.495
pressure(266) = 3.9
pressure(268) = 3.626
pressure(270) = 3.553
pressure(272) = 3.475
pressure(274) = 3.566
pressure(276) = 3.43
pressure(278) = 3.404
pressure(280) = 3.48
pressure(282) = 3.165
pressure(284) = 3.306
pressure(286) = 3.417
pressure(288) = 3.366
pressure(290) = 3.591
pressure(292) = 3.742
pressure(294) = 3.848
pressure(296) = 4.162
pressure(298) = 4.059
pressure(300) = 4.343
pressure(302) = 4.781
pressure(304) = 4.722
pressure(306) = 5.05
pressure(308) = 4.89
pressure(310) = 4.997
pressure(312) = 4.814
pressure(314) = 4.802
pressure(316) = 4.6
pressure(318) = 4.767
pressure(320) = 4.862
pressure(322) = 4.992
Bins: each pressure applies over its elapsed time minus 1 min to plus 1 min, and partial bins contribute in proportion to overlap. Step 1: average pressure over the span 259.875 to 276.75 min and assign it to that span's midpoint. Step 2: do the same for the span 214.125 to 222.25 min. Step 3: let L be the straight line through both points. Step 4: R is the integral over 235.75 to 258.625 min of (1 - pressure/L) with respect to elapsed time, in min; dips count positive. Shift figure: 9.5 min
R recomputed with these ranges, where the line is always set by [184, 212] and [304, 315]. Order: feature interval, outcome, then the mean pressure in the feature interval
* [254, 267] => 4.5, 3.12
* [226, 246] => 7.4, 2.95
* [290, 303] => 2.0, 4.11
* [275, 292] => 4.9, 3.42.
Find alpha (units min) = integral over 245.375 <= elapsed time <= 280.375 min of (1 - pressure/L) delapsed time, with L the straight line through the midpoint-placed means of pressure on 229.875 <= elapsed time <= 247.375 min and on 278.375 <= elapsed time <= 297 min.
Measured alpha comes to 1.95 min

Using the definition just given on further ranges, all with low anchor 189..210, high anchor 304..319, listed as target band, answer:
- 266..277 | 2.8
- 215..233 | 2.3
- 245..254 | 5.4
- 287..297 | 2.2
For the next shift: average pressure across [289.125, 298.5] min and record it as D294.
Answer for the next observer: 3.87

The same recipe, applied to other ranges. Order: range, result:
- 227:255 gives 2.59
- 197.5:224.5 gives 4.64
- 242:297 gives 3.09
